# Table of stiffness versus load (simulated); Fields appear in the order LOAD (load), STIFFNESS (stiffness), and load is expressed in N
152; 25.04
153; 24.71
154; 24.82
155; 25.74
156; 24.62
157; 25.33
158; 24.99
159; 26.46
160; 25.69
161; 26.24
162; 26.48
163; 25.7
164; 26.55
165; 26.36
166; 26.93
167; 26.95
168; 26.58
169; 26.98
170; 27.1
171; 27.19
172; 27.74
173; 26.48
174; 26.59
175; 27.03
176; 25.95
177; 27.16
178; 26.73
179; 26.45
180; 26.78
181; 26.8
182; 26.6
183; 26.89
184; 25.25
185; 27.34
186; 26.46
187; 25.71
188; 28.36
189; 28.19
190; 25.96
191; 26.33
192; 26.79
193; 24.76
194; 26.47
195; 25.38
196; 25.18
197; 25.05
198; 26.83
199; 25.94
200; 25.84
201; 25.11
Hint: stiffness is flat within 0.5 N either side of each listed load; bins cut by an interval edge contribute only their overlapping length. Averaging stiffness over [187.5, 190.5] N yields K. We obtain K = 27.5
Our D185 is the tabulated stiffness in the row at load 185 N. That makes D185 27.34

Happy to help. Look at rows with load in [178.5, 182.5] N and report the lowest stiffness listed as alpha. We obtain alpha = 26.45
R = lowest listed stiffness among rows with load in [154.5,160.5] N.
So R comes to 24.62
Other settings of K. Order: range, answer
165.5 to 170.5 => 26.9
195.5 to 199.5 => 25.8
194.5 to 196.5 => 25.3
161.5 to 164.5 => 26.2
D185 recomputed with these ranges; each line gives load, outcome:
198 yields 26.83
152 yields 25.04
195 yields 25.38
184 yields 25.25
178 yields 26.73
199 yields 25.94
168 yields 26.58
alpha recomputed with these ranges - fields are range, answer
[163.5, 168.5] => 26.36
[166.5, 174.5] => 26.48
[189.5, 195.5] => 24.76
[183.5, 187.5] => 25.25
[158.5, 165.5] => 25.69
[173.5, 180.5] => 25.95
